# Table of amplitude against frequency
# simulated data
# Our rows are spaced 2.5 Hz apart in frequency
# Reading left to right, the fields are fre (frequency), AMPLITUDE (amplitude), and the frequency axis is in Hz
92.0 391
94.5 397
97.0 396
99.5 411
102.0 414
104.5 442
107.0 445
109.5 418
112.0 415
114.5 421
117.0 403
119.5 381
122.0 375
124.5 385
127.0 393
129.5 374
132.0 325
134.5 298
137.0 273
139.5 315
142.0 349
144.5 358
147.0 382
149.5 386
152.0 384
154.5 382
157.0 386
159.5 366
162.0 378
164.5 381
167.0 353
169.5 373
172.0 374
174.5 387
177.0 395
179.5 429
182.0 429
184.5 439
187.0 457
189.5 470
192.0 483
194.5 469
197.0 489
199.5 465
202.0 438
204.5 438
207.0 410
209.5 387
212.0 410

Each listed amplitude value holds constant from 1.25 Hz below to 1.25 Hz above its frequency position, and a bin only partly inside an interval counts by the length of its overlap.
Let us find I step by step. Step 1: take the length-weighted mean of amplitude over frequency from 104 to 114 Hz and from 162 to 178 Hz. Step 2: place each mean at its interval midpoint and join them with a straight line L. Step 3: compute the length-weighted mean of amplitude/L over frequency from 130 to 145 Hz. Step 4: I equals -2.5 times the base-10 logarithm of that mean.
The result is 0.25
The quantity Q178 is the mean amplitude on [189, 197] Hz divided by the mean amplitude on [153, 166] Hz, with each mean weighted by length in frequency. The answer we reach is 1.26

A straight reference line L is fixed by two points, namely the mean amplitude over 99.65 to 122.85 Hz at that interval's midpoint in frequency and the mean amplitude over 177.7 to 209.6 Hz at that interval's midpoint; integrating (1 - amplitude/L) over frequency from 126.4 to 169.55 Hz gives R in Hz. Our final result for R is 7.14 Hz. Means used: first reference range 413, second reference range 448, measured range 358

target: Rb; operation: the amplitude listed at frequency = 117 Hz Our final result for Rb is 403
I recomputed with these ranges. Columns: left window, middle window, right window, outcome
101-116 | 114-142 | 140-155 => 0.122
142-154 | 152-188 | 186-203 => 0.066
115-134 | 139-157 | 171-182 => 0.052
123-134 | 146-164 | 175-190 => 0.048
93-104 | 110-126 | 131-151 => -0.064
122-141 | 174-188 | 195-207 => -0.008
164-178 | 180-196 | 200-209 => -0.137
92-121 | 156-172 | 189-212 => 0.164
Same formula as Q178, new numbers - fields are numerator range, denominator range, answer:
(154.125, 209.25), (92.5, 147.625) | 1.10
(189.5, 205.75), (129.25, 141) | 1.48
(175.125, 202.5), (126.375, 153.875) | 1.29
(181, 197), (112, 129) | 1.17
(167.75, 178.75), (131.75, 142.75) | 1.24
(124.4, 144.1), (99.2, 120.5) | 0.81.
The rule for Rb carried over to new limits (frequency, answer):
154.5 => 382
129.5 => 374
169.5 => 373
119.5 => 381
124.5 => 385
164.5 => 381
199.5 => 465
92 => 391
